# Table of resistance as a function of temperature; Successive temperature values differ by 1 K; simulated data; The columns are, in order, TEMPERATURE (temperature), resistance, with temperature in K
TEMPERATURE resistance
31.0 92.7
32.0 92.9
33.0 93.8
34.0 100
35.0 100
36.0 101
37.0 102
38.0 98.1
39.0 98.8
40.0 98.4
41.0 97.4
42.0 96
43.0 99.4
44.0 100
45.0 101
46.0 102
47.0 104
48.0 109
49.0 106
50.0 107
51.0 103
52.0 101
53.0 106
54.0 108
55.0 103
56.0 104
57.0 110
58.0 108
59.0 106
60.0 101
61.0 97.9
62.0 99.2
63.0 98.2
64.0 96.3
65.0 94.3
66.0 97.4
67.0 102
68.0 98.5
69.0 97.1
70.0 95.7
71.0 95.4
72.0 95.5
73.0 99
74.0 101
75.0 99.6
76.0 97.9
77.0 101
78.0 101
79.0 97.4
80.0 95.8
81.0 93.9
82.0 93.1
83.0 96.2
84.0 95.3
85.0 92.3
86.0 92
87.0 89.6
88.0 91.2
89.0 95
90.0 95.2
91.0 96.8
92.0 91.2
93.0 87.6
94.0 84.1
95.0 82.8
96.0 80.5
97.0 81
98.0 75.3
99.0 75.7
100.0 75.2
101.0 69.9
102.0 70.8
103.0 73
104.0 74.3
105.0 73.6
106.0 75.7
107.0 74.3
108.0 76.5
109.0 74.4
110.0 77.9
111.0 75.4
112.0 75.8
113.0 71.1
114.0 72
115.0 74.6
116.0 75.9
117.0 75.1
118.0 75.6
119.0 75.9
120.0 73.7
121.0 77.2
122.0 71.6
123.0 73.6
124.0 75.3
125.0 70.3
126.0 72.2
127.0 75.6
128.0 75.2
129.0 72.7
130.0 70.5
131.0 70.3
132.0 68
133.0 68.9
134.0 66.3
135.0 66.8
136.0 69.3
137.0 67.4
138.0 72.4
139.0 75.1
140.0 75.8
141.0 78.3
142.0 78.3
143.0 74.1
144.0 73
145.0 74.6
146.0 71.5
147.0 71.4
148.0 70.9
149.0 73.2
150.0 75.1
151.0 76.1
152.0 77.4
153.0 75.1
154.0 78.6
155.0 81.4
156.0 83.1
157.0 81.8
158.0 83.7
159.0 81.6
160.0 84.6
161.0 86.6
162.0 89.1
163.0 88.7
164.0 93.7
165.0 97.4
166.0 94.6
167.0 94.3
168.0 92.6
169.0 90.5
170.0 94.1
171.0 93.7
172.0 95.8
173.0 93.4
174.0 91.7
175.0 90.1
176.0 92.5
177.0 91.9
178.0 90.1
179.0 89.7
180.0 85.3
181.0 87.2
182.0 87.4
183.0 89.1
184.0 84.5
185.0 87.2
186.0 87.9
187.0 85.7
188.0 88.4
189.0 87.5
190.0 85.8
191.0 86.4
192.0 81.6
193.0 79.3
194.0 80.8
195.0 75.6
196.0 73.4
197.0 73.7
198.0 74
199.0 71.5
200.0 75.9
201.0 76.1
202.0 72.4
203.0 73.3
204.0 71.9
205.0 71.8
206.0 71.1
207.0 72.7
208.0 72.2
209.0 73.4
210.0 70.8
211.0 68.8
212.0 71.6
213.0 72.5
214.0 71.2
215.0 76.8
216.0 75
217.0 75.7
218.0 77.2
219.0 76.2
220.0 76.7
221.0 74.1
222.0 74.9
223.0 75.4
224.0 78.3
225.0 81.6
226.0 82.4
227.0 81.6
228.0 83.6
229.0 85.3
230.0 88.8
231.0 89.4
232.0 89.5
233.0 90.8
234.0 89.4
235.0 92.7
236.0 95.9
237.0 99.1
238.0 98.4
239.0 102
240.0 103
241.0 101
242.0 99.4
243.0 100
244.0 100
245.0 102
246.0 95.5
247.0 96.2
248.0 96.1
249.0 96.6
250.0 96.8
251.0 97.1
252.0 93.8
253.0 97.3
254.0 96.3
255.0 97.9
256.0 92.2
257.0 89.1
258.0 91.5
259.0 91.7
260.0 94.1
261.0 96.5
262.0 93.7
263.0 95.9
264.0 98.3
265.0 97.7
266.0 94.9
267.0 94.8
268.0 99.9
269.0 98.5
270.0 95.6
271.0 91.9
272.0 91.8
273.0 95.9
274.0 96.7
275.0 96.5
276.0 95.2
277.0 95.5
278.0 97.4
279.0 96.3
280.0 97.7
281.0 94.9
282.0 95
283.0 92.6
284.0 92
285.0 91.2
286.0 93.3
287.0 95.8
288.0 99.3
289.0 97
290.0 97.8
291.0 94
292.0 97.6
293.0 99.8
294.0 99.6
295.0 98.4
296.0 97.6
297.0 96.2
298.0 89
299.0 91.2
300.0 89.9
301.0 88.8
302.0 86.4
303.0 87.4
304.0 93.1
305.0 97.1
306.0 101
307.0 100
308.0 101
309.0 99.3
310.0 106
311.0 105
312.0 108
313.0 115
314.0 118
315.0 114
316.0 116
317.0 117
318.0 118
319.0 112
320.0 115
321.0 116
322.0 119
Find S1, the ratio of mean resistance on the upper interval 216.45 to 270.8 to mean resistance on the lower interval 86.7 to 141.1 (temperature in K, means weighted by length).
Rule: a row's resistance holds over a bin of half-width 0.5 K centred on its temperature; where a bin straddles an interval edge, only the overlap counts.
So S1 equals 1.20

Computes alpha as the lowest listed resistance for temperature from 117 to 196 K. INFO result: 66.3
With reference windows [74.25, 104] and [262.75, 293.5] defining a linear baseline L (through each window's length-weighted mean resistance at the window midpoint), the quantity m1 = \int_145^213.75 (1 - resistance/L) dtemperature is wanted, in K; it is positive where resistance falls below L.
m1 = 7.45 K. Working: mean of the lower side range 88.5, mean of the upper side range 95.8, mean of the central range 82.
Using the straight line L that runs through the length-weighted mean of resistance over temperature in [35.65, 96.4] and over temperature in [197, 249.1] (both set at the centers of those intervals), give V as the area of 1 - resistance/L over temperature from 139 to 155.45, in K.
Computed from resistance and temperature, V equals 2.7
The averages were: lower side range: 98.2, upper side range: 83.1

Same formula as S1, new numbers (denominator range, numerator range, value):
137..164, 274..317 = 1.26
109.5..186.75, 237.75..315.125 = 1.21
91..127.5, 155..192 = 1.17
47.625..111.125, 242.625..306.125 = 1.03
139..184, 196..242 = 0.95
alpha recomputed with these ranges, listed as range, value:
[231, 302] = 86.4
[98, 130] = 69.9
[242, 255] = 93.8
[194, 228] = 68.8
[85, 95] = 82.8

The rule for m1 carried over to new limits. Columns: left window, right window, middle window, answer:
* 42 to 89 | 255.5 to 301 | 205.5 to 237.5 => 5.5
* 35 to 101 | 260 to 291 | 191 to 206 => 3.2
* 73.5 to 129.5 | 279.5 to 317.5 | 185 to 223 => 6.0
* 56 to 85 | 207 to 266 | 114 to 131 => 3.8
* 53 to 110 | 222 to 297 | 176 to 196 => 1.6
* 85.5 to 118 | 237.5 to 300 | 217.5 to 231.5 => 1.7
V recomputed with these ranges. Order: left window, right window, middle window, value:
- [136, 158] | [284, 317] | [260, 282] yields -0.3 K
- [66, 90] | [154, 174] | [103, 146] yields 8.9 K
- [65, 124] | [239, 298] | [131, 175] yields 4.1 K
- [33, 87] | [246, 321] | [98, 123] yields 6.3 K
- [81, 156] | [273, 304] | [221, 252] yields -0.8 K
